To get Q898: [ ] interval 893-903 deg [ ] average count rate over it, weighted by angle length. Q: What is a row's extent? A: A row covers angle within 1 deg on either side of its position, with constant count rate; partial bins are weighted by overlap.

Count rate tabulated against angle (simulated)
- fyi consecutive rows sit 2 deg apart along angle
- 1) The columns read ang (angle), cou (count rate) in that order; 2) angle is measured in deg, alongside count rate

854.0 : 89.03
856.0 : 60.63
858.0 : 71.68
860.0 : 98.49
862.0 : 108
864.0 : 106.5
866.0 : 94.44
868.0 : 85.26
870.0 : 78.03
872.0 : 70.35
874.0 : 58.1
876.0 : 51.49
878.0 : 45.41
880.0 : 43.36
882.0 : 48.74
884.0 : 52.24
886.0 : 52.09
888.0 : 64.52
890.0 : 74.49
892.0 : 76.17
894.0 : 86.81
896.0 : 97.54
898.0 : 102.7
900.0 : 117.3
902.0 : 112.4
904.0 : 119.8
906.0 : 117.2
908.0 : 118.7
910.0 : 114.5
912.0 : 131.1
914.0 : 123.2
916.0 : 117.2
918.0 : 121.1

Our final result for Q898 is 103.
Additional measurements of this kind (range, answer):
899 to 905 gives 116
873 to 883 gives 49.4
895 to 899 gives 100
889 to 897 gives 83.8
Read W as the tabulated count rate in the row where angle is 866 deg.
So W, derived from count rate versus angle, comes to 94.44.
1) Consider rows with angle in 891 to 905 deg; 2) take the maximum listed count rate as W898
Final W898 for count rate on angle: 119.8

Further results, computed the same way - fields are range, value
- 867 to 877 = 85.26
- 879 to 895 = 86.81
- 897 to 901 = 117.3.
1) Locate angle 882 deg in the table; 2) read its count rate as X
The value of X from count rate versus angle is 48.74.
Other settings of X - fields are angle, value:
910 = 114.5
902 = 112.4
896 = 97.54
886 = 52.09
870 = 78.03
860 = 98.49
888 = 64.52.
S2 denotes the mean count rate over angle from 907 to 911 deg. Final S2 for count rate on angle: 117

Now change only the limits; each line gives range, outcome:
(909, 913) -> 123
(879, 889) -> 52.2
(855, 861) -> 76.9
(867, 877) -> 68.6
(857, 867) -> 95.8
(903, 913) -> 120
